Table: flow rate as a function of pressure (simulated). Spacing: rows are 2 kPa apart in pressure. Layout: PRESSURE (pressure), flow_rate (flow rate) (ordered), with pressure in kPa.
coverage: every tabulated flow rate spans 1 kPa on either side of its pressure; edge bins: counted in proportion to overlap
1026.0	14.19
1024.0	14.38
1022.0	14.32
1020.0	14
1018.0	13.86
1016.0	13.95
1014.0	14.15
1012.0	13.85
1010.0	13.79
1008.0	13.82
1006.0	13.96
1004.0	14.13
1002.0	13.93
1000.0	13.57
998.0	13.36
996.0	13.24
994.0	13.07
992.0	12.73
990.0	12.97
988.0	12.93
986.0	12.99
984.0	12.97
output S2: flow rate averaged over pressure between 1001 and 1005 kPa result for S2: 14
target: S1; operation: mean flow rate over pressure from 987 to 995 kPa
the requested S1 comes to 12.9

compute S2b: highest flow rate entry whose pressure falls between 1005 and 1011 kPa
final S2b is 13.96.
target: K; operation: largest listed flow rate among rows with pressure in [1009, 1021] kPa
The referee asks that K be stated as 14.15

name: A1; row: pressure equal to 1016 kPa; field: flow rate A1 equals 13.95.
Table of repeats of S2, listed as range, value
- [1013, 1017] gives 14.1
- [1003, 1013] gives 13.9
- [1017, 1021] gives 13.9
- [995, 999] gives 13.3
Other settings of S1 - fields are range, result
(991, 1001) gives 13.2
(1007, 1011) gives 13.8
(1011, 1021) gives 14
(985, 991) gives 13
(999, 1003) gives 13.8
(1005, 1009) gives 13.9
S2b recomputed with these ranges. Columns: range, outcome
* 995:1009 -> 14.13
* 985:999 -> 13.36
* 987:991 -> 12.97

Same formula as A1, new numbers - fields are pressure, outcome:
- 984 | 12.97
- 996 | 13.24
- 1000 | 13.57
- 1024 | 14.38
